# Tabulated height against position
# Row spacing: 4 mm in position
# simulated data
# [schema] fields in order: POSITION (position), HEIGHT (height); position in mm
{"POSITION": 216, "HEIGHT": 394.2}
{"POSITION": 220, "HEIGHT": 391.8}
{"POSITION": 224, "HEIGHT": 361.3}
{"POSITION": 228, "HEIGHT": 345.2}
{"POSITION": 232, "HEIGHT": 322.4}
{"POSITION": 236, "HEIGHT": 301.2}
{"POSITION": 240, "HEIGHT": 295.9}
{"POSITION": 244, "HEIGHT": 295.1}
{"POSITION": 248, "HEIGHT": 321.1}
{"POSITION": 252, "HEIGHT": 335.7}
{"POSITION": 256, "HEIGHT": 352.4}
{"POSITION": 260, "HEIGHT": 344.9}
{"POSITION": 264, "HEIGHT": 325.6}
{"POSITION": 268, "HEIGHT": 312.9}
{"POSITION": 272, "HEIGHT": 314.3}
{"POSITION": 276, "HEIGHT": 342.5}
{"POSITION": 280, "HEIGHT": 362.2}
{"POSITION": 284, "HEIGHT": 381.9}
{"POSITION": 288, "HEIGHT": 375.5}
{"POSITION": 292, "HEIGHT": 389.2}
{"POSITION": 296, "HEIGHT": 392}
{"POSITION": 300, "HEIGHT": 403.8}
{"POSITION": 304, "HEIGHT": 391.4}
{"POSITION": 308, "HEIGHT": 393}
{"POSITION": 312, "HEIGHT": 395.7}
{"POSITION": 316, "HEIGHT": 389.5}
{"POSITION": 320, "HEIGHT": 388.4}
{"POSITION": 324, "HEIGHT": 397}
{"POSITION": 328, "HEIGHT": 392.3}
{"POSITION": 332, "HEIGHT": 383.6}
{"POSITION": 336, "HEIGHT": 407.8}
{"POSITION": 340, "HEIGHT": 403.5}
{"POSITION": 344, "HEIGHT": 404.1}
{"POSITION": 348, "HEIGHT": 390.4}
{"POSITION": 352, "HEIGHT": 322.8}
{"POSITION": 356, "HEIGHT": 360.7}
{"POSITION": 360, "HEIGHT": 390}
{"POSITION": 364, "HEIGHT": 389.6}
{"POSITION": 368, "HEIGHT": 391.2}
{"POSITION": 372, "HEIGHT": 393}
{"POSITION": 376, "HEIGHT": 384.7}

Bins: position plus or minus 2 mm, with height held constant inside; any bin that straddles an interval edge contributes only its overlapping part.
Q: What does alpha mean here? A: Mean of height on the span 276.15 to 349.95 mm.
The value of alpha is 390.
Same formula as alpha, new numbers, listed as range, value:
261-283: 334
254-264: 344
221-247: 323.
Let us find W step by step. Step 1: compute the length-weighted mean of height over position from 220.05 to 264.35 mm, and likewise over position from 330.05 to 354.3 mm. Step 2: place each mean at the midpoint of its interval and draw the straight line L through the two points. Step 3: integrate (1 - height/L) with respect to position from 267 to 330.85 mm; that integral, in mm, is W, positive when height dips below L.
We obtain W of -2.79 mm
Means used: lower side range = 330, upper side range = 385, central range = 377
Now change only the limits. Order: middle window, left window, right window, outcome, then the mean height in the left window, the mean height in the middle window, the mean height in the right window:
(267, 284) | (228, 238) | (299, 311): 1.13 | 318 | 340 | 395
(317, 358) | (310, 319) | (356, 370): 0.43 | 392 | 385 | 386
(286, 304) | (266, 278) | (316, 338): -1.92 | 323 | 390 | 393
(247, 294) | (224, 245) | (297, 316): 1.23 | 317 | 347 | 395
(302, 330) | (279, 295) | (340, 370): -0.96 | 379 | 392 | 380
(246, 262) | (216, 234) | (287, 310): 1.45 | 360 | 339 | 391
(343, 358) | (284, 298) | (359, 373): 0.86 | 385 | 367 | 391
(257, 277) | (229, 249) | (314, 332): 0.42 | 308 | 329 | 391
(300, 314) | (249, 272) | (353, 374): -1.60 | 332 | 395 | 382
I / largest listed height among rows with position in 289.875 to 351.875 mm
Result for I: 407.8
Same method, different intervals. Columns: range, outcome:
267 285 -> 381.9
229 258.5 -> 352.4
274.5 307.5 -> 403.8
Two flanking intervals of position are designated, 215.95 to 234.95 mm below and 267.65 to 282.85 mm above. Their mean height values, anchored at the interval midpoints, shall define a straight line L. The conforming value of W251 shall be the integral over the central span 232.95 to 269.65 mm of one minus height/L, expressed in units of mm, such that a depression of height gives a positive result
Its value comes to 2.8 mm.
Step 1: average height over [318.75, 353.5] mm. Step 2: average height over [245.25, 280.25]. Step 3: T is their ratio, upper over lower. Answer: 1.17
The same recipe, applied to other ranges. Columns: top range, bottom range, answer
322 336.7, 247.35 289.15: 1.15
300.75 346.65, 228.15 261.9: 1.23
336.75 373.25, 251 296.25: 1.09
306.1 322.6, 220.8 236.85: 1.16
